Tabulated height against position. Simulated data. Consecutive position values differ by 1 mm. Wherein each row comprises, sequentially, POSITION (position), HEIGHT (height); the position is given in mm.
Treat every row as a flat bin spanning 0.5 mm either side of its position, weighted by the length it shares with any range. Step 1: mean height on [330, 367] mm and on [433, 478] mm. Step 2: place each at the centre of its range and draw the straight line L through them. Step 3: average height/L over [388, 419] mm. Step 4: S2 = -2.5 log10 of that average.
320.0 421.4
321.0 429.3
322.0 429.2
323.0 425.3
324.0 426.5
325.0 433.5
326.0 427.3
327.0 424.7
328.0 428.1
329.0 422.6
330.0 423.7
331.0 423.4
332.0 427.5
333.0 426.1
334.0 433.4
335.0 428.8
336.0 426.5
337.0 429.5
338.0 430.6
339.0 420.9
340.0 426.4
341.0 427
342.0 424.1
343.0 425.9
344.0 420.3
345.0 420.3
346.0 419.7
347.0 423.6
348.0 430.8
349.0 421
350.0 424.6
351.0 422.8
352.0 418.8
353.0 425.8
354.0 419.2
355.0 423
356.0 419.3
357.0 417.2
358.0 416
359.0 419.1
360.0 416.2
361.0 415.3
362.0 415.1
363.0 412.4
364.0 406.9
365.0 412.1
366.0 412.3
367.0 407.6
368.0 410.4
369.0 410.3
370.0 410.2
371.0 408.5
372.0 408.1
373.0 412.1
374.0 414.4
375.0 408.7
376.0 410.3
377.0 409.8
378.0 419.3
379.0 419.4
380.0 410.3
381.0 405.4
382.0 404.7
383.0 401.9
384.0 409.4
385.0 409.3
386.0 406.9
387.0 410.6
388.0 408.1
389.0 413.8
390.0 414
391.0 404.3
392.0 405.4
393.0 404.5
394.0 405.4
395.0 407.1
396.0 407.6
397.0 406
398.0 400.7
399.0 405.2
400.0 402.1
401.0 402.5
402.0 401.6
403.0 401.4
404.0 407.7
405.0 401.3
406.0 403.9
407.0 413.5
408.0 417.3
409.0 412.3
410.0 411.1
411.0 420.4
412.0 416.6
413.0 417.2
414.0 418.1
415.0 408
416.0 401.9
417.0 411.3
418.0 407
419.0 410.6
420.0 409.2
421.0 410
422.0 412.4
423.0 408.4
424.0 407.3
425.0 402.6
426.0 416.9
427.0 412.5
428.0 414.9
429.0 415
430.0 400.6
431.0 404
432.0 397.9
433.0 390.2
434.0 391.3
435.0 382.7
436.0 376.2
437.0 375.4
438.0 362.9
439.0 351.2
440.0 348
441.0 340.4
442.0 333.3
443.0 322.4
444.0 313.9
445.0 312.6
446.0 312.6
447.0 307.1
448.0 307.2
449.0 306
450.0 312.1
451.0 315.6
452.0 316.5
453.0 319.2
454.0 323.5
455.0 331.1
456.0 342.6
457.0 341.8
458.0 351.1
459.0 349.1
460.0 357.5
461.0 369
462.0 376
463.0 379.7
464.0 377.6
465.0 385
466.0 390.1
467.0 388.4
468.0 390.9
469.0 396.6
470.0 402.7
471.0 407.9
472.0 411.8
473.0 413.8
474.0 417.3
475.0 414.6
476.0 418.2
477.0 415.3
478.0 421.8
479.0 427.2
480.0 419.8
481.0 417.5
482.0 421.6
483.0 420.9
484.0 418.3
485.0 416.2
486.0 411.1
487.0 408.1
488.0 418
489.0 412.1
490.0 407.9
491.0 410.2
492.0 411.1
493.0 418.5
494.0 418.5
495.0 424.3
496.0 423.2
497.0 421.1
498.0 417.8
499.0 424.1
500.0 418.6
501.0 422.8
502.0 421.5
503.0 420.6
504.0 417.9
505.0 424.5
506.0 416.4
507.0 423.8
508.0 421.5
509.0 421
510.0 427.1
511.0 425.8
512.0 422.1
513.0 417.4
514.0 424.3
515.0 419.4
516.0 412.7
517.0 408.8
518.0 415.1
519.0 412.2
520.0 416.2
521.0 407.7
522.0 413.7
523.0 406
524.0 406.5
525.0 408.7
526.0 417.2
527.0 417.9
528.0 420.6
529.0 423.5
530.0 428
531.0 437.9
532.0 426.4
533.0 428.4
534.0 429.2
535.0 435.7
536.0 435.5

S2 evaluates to -0.05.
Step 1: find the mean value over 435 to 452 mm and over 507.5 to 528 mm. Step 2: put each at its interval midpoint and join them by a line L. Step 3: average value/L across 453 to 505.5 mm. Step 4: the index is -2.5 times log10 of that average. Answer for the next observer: -0.08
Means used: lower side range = 332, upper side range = 416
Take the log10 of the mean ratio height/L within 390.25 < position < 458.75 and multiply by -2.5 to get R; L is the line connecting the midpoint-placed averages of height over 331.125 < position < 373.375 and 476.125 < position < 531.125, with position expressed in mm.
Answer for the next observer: 0.102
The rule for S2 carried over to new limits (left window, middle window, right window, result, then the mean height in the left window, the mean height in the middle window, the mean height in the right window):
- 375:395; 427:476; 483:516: 0.14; 409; 365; 419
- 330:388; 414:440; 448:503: 0.01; 417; 399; 392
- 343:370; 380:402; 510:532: 0.03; 418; 406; 418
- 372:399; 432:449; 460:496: 0.18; 409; 346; 407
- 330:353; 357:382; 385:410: 0.01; 425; 412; 407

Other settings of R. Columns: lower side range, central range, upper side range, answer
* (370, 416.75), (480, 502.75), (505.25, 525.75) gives -0.01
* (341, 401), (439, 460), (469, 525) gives 0.26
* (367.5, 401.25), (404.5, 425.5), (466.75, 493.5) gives 0.00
